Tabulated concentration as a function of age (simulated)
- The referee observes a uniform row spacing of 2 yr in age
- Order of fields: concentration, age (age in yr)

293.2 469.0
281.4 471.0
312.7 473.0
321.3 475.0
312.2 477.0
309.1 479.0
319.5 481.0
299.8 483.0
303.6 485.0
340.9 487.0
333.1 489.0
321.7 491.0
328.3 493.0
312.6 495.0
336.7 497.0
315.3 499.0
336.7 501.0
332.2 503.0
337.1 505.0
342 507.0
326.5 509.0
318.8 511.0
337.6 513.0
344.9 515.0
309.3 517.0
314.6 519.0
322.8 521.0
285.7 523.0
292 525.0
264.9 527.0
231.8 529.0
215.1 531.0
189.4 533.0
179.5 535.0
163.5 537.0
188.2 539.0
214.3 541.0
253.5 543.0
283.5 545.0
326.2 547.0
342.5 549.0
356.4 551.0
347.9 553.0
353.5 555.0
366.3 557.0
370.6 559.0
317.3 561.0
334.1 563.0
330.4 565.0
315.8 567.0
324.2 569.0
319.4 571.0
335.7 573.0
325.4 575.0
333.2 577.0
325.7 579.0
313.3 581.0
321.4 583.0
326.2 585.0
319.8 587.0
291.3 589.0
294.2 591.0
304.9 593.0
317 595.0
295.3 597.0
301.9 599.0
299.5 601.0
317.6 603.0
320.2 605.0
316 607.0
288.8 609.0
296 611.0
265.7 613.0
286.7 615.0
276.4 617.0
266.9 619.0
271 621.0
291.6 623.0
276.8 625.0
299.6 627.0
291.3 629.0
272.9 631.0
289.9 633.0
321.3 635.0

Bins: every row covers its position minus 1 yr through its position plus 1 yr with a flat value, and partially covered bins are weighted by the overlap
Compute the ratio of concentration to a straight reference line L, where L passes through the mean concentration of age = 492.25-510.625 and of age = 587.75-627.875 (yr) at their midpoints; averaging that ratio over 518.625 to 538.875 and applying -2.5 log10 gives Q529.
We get 0.31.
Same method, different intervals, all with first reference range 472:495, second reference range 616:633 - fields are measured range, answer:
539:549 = 0.13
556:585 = -0.12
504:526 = -0.04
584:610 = -0.07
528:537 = 0.46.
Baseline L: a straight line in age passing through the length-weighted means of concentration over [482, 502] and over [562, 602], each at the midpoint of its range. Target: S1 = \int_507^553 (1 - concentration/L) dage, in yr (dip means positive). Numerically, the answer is 6.0 yr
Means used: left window 323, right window 316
